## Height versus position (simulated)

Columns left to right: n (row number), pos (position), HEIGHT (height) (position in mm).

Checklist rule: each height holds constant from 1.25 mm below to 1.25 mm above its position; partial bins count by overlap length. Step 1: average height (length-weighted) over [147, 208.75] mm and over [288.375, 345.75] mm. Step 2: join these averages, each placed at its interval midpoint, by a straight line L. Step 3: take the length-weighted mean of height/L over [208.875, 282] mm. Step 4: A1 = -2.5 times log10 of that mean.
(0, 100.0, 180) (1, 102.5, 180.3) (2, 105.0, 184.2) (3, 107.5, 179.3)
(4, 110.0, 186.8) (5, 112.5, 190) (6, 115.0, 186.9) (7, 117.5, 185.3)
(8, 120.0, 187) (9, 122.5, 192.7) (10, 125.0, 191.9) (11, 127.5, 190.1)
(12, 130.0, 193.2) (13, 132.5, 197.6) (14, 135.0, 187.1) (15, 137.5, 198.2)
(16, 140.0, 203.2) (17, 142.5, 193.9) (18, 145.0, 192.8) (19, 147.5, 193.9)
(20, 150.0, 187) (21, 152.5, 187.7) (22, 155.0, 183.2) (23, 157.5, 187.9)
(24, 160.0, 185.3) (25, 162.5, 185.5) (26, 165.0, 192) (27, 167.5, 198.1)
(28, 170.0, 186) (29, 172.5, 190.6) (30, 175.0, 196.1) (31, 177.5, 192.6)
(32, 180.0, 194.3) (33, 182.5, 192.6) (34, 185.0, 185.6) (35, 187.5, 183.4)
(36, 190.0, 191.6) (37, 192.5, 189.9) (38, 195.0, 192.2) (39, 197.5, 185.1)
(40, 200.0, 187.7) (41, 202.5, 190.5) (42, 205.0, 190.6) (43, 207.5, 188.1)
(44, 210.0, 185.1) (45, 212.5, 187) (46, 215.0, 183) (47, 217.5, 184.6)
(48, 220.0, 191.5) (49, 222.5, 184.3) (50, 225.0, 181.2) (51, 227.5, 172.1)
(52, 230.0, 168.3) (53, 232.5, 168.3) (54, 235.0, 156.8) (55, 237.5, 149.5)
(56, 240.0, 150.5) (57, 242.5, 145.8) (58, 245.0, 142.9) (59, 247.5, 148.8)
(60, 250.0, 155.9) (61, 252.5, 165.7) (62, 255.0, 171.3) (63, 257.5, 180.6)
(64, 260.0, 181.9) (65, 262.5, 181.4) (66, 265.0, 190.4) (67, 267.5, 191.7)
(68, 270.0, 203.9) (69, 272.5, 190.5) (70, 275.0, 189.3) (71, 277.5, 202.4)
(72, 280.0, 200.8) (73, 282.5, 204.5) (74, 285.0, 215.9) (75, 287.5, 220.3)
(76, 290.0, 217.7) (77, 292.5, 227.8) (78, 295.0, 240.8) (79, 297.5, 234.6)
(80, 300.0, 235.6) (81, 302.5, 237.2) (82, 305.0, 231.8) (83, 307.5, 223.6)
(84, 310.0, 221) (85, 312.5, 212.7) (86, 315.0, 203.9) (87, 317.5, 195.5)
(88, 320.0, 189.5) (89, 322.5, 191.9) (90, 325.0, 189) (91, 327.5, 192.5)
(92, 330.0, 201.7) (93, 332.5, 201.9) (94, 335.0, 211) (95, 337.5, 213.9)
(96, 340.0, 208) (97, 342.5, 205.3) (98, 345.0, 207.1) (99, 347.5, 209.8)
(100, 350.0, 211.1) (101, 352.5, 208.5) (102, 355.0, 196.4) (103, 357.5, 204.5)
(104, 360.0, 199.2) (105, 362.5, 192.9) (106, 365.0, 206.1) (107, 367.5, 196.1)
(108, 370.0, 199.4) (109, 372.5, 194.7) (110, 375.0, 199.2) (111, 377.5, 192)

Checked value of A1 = 0.14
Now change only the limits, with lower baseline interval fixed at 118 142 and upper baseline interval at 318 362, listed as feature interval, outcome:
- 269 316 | -0.09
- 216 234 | 0.11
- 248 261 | 0.17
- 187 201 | 0.04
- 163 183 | 0.01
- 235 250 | 0.31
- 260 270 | 0.06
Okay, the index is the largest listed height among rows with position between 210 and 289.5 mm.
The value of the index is 220.3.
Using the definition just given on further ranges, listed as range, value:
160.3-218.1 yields 198.1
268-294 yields 227.8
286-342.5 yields 240.8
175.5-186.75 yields 194.3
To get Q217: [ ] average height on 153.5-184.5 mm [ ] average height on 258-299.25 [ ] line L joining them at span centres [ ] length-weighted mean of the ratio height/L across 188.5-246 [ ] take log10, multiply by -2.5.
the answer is 0.115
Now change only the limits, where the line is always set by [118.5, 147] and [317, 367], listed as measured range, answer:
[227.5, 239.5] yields 0.220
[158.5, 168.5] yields 0.026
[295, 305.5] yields -0.178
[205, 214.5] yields 0.054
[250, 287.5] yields 0.046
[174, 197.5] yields 0.028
